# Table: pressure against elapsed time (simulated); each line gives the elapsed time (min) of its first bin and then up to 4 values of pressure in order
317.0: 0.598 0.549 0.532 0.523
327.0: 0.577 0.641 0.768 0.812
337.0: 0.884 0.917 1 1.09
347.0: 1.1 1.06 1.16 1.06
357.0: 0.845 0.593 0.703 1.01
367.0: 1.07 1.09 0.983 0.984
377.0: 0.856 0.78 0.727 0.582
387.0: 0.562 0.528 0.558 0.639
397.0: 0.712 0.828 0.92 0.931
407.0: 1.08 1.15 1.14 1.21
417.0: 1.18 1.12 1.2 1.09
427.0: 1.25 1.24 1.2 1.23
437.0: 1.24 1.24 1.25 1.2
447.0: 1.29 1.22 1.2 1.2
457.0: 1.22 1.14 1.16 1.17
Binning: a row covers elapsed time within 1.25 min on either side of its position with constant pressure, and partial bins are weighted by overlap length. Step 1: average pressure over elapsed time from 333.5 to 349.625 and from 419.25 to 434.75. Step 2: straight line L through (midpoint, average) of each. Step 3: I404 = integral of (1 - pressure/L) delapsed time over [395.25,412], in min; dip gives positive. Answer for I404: 2.8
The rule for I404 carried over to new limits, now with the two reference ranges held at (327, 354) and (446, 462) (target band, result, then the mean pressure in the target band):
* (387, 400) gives 5.2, 0.634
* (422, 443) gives -1.1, 1.22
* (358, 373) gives 1.3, 0.906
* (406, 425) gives -0.6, 1.15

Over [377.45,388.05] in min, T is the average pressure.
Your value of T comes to 0.679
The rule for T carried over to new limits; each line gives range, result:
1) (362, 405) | 0.804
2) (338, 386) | 0.925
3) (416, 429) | 1.17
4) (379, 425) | 0.89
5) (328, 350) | 0.91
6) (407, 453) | 1.2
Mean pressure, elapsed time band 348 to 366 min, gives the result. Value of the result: 0.923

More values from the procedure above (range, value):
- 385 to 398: 0.597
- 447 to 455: 1.22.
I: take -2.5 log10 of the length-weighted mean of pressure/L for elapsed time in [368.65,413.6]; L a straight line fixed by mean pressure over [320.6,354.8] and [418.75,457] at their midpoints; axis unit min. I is 0.24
